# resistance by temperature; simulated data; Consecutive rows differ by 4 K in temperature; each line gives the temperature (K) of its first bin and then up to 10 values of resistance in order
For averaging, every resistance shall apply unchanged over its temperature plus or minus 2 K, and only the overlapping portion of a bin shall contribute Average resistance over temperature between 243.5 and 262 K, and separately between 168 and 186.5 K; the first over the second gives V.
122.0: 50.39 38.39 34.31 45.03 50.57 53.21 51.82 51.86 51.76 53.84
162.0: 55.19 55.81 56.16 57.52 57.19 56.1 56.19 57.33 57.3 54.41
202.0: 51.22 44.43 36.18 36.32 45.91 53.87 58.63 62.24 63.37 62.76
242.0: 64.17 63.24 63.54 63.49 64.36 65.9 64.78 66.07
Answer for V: 1.1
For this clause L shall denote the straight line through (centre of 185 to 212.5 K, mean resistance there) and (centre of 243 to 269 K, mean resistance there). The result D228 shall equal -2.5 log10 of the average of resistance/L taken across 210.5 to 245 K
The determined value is 0.05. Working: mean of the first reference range 50.6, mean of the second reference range 64.3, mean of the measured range 55.3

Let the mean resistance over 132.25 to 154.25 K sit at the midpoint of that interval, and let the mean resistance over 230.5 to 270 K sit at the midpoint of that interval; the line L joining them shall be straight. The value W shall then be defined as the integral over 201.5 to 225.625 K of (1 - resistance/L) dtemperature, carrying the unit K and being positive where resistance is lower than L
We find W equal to 5.8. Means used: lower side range 50.7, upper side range 64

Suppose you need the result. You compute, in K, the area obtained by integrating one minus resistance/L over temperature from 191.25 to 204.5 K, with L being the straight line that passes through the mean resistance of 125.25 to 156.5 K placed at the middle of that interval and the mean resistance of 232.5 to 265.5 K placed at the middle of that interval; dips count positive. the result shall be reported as 0.5 K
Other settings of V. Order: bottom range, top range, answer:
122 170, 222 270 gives 1.27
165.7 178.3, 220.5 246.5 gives 1.08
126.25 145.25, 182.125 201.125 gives 1.23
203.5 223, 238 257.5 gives 1.48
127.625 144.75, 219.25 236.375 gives 1.29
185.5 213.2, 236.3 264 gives 1.28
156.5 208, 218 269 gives 1.13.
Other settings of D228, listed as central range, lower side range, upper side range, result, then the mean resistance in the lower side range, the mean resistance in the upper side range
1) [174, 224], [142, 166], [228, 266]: 0.14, 53.2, 63.7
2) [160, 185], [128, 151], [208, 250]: -0.12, 47.6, 55.1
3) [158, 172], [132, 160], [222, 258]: -0.04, 51.2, 62.3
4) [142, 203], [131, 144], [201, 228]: -0.16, 48.4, 46.5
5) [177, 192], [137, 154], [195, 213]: -0.17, 51.9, 46.6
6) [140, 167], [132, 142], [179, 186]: -0.04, 48.9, 56.3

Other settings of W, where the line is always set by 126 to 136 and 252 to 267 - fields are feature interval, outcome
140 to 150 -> -2.42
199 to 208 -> 0.84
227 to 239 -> -0.61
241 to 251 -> -0.27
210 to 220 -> 2.82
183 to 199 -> -1.64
